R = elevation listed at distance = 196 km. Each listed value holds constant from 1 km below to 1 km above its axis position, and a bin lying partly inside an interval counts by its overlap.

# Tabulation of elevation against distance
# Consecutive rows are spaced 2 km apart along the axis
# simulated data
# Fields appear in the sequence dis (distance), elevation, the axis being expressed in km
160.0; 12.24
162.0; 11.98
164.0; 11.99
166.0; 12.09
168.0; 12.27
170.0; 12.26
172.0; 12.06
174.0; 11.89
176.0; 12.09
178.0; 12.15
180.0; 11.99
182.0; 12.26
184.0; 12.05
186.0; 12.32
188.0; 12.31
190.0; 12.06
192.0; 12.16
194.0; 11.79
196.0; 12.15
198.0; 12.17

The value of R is 12.15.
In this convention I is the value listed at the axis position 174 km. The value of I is 11.89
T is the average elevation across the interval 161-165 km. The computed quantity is 12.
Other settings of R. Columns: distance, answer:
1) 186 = 12.32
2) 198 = 12.17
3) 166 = 12.09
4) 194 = 11.79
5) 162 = 11.98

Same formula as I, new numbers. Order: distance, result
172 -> 12.06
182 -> 12.26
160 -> 12.24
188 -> 12.31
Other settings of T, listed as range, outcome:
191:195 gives 12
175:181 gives 12.1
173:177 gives 12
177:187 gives 12.2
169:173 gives 12.2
